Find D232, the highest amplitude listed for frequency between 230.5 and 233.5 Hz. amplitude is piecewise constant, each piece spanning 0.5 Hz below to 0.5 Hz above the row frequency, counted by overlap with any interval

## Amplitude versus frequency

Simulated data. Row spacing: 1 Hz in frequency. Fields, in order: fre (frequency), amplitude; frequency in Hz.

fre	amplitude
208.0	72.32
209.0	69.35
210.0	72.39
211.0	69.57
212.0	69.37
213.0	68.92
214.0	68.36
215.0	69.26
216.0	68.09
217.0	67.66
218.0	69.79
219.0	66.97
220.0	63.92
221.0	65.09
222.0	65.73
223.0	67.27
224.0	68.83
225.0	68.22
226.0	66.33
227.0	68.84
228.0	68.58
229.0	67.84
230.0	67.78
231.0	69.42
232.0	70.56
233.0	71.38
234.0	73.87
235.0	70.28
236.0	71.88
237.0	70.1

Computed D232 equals 71.38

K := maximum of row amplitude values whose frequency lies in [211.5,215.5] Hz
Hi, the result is 69.37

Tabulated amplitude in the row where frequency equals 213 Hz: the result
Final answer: 68.92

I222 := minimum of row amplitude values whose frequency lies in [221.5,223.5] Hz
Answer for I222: 65.73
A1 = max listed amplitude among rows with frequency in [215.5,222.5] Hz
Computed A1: 69.79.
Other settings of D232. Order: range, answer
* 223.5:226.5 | 68.83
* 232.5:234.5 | 73.87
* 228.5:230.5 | 67.84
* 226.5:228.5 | 68.84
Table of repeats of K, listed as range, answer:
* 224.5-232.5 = 70.56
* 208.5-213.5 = 72.39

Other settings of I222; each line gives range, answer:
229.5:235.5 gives 67.78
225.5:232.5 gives 66.33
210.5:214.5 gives 68.36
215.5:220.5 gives 63.92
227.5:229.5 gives 67.84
